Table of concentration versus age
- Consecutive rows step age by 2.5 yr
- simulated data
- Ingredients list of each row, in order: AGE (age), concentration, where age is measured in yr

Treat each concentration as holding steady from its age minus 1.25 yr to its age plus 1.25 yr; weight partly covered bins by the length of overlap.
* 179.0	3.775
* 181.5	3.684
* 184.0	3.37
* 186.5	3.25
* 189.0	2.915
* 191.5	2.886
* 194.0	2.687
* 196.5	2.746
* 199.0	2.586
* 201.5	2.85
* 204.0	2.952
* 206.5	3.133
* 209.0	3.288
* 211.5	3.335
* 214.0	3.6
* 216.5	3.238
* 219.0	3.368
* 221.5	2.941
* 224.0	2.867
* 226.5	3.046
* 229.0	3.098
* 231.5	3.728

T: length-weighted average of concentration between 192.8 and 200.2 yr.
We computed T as 2.67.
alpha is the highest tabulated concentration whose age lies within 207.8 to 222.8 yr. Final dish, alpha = 3.6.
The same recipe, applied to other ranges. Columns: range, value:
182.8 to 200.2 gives 3.37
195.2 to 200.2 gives 2.746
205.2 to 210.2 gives 3.288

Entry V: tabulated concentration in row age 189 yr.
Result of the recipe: 2.915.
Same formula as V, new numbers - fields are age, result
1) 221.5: 2.941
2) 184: 3.37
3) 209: 3.288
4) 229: 3.098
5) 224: 2.867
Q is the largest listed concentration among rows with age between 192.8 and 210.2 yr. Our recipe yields 3.288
